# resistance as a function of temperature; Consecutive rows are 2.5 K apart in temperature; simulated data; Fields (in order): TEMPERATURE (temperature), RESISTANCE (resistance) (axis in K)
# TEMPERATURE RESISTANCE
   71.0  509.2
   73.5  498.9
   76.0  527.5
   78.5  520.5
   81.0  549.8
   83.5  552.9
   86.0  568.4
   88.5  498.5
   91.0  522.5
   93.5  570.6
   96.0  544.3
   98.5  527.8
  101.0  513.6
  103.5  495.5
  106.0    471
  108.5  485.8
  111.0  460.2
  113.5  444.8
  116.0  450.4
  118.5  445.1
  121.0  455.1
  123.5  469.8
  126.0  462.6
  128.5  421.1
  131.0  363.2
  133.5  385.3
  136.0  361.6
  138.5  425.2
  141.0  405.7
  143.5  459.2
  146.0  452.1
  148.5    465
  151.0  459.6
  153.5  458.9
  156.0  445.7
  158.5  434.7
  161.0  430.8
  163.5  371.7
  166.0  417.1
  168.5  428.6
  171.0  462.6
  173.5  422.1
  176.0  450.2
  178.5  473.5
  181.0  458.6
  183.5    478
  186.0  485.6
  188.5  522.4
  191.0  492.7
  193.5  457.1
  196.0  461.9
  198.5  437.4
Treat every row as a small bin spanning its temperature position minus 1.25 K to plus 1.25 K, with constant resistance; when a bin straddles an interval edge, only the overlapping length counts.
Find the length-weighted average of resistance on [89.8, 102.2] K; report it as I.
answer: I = 536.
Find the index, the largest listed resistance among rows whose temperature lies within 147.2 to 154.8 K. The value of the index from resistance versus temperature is 465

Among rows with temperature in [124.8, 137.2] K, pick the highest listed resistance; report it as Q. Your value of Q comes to 462.6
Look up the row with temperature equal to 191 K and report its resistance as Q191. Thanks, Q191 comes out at 492.7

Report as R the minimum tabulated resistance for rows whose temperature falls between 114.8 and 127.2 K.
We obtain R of 445.1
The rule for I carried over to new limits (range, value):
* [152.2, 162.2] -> 443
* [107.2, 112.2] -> 473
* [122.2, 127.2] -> 466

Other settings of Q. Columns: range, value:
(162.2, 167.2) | 417.1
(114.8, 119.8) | 450.4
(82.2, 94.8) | 570.6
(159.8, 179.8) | 473.5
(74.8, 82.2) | 549.8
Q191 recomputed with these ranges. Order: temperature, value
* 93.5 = 570.6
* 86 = 568.4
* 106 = 471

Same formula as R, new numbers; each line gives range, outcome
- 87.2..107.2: 471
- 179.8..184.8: 458.6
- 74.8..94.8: 498.5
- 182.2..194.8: 457.1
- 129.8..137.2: 361.6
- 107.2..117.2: 444.8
